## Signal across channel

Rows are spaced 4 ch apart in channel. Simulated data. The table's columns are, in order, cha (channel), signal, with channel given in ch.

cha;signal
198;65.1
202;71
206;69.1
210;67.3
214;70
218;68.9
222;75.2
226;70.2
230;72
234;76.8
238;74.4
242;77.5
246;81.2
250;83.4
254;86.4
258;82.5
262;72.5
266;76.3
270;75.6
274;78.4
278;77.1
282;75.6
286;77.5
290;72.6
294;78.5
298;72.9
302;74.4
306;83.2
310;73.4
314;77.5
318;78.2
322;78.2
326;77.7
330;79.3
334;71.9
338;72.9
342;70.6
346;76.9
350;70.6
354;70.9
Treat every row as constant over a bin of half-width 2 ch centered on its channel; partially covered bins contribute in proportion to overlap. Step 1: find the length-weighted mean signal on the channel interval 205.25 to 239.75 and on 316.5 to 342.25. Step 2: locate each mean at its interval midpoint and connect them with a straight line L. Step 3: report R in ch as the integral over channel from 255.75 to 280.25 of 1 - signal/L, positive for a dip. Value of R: -1.2 ch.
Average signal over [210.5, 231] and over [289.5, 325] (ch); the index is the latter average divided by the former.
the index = 1.08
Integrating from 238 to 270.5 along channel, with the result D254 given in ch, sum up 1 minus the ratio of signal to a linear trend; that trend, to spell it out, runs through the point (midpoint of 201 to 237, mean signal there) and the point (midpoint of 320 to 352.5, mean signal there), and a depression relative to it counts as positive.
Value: -3.1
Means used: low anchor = 71.3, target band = 79.3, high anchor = 74.7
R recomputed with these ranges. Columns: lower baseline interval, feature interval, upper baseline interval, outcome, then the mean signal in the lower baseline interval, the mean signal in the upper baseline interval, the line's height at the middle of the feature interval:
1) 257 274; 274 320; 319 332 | 0.6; 76.6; 78.4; 77.5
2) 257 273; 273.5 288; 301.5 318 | 0.0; 76.5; 77.5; 76.8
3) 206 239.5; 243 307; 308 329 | -2.9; 71.6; 77.1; 74.6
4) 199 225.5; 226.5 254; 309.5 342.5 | -2.4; 70.1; 75.8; 71.5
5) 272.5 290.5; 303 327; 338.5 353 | -1.1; 76.5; 72.6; 74.5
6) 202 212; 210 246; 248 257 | 1.3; 68.8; 84.6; 76.1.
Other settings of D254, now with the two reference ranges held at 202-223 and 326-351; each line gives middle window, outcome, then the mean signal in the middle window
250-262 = -1.83 ch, 82.3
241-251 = -1.36 ch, 80.8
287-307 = -0.90 ch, 76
